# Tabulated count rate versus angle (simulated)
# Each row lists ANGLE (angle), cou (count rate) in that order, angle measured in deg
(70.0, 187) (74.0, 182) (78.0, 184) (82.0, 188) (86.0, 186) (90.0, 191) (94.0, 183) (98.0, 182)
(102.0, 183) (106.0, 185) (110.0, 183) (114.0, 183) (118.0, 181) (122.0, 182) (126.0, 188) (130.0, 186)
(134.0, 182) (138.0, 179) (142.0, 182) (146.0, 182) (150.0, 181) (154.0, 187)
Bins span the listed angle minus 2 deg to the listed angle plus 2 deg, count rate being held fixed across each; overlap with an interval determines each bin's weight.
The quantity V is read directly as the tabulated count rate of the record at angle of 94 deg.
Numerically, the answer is 183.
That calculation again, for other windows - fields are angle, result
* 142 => 182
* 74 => 182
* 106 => 185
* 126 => 188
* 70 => 187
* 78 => 184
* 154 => 187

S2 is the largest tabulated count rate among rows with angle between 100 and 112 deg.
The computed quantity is 185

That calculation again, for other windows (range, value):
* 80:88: 188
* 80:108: 191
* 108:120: 183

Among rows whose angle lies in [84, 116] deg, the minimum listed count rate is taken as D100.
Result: 182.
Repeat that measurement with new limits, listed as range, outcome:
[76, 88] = 184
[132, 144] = 179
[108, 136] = 181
